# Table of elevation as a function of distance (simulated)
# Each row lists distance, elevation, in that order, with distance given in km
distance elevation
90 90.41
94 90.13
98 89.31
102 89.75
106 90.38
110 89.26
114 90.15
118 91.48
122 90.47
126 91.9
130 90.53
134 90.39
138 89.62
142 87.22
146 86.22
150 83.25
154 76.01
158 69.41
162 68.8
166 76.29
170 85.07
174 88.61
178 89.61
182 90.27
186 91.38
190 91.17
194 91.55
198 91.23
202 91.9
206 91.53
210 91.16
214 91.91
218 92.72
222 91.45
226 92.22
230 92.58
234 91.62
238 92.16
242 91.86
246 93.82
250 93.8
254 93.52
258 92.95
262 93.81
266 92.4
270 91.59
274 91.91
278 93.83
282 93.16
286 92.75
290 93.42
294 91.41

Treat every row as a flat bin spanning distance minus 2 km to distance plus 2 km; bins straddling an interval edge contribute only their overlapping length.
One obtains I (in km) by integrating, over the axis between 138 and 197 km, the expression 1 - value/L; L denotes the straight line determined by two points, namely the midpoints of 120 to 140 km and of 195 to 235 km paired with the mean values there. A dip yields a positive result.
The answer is 4.5 km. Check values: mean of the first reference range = 90.6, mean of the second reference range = 91.8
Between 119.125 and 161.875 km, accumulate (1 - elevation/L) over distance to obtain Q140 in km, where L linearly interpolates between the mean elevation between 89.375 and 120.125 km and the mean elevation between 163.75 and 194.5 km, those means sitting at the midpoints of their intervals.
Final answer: 2.0 km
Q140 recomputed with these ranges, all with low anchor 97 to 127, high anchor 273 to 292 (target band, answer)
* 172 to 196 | 0.3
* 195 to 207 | 0.0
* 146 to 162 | 2.5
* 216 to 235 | 0.0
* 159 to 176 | 2.3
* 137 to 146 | 0.3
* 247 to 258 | -0.1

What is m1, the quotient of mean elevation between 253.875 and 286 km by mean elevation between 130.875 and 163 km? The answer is 1.13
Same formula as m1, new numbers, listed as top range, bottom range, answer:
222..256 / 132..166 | 1.14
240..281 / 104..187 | 1.08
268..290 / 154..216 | 1.07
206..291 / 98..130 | 1.02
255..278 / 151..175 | 1.20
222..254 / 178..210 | 1.02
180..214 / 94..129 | 1.01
